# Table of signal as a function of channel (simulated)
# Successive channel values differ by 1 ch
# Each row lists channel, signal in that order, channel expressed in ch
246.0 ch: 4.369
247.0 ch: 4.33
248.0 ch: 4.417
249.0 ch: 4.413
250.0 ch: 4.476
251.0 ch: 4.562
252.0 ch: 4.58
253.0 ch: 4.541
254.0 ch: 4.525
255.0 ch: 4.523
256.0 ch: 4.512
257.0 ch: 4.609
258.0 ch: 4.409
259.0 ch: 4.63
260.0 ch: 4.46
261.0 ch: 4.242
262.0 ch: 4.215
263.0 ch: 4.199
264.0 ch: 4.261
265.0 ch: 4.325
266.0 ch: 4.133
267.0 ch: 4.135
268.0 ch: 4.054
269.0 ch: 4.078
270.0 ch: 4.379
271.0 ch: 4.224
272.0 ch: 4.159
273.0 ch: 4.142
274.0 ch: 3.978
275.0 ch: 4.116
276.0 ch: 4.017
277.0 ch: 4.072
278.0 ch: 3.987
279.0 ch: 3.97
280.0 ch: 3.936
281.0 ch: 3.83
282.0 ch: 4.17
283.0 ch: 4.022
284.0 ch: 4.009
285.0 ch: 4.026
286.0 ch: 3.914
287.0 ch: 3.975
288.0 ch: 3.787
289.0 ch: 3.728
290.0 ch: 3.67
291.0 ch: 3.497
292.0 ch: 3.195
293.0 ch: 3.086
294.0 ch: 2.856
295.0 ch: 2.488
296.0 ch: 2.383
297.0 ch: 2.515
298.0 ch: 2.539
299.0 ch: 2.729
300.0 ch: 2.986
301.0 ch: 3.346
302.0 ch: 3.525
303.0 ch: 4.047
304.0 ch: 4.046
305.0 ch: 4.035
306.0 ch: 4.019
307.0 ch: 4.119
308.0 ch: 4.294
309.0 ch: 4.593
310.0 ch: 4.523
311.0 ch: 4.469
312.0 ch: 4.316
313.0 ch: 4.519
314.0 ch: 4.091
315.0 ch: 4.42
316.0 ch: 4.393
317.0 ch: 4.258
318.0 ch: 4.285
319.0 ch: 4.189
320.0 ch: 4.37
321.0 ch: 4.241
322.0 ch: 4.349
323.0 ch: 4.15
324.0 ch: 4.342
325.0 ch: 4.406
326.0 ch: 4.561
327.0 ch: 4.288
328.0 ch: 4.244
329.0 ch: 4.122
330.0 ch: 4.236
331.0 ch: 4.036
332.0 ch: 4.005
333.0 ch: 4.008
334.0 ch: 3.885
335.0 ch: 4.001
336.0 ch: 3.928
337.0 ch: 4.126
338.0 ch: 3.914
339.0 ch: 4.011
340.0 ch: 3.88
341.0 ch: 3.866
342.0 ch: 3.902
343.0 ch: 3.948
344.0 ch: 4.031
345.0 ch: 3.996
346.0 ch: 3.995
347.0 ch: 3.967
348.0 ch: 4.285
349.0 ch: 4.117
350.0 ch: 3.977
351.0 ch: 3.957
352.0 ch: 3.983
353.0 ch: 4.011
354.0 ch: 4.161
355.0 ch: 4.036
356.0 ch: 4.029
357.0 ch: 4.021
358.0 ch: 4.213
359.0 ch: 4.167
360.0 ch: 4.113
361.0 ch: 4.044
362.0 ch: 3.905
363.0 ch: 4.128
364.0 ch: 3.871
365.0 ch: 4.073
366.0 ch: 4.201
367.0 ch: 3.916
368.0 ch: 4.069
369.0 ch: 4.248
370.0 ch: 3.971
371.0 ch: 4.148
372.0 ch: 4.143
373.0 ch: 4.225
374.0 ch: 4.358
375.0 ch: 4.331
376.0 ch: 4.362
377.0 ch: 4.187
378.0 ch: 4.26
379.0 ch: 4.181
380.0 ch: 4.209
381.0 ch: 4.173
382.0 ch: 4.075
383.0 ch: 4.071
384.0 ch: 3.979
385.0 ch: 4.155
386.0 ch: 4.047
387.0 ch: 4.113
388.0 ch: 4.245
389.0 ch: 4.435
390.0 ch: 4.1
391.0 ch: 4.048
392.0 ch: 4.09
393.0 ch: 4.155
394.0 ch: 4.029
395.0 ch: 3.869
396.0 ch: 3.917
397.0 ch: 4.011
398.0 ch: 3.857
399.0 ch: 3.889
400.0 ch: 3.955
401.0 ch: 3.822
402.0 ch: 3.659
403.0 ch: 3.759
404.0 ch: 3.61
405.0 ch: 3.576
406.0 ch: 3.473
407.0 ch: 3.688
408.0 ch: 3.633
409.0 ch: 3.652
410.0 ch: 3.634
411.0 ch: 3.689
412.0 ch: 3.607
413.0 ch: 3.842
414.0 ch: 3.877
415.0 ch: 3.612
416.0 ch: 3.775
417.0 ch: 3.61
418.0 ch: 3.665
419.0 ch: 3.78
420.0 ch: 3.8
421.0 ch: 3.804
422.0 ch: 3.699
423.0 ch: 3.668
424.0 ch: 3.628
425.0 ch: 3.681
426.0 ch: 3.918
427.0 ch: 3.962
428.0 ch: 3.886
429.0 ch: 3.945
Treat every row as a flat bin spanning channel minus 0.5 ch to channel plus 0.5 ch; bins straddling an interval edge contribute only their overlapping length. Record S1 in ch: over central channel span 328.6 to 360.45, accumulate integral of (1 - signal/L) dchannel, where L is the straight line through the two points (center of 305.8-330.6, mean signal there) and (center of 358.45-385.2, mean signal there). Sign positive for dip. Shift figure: 1.48 ch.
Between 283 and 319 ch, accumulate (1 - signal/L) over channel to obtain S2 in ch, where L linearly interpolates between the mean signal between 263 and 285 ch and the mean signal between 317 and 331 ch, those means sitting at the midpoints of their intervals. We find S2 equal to 3.9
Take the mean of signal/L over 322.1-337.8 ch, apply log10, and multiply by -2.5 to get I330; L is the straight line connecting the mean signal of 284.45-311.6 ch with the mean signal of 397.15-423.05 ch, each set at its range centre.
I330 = -0.151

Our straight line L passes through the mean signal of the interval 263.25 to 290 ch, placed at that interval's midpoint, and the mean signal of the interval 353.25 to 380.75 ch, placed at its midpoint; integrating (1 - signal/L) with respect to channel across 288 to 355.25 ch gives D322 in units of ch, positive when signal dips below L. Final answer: 2.9 ch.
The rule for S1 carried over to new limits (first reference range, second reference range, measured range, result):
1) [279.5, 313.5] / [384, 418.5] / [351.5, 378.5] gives -2.3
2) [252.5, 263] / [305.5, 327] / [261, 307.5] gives 6.7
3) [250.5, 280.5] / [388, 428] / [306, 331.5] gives -1.3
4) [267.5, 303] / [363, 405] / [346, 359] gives -0.4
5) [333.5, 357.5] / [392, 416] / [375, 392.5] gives -1.4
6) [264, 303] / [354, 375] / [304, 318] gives -1.7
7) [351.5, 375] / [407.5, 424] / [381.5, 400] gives -0.8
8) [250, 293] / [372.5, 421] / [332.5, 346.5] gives 0.2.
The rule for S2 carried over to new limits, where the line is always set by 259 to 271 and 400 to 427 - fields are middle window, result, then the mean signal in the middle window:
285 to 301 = 3.68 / 3.19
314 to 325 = -0.68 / 4.3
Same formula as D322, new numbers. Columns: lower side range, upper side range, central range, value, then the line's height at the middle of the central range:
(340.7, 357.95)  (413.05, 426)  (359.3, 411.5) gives -1.8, 3.87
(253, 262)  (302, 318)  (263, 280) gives 1.1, 4.42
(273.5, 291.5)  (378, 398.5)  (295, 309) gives 1.8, 3.96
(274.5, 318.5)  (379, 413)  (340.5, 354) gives -0.5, 3.86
